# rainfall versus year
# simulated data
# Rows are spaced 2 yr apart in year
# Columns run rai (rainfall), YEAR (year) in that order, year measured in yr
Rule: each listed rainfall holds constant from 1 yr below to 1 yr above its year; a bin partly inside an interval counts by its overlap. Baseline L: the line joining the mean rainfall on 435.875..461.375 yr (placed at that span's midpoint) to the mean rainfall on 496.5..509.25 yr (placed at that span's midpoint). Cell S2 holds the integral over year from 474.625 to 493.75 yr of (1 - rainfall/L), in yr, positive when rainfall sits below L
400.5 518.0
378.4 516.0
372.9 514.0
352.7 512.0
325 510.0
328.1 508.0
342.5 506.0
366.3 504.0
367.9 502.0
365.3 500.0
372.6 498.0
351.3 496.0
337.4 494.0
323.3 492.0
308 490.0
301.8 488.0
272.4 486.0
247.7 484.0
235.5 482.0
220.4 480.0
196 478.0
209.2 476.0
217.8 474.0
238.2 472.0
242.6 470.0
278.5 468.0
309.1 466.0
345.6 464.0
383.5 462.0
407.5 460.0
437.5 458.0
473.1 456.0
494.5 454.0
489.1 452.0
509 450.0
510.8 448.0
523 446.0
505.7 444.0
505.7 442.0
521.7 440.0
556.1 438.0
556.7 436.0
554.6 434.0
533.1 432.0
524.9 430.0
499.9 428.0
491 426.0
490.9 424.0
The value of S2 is 6.8 yr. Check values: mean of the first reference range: 496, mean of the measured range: 260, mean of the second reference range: 356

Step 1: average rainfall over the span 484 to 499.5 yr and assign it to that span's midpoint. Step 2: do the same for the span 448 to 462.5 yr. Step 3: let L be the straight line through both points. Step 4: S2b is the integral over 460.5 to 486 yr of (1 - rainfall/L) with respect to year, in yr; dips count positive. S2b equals 8.5 yr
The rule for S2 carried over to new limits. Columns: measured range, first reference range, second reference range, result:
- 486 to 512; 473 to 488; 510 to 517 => -3.0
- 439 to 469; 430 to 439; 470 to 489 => -2.3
